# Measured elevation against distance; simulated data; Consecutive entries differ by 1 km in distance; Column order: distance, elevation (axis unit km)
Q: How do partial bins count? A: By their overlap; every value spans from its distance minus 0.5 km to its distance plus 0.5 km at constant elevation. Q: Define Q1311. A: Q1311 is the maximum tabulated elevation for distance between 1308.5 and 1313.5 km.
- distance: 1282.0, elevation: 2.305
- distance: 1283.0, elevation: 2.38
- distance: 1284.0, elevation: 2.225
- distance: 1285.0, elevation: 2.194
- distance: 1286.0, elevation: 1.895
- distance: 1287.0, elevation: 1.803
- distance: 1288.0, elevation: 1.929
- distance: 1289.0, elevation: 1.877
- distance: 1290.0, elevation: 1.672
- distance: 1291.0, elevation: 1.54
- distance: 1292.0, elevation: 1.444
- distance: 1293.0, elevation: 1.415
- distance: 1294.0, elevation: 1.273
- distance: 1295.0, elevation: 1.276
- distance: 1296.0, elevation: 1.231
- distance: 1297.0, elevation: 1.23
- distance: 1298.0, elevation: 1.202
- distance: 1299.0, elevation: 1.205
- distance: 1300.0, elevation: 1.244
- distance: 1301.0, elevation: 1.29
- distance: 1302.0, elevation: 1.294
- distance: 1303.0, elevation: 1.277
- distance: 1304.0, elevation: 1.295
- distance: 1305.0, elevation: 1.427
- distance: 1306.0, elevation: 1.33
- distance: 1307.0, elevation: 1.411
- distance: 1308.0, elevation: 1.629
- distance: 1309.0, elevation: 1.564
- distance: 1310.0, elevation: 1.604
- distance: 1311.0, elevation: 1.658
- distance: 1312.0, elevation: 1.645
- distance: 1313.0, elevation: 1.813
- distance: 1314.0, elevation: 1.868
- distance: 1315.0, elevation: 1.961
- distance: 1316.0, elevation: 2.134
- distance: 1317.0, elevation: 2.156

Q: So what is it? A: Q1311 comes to 1.813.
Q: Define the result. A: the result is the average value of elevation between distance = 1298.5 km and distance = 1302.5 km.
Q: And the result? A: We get 1.26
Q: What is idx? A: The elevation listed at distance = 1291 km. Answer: 1.54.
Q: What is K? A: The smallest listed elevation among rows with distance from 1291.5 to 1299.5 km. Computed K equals 1.202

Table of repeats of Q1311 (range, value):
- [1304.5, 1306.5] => 1.427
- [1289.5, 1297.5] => 1.672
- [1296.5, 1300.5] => 1.244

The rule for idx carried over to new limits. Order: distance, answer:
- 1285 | 2.194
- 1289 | 1.877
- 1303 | 1.277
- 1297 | 1.23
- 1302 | 1.294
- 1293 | 1.415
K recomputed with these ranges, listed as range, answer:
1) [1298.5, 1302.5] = 1.205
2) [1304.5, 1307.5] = 1.33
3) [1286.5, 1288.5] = 1.803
